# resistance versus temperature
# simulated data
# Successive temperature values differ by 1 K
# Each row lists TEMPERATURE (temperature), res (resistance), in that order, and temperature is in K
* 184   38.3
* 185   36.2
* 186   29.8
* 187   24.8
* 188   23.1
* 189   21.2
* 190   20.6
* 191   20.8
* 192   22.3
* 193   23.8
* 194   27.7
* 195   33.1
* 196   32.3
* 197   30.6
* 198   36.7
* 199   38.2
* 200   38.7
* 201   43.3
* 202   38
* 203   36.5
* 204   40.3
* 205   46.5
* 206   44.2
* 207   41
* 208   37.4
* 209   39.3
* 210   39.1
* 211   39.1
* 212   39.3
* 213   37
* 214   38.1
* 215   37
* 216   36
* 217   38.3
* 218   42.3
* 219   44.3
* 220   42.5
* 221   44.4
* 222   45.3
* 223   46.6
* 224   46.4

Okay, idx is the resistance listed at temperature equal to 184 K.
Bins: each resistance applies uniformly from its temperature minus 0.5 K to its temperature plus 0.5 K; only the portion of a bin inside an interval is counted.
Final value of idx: 38.3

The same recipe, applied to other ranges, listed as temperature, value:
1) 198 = 36.7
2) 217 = 38.3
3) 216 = 36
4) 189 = 21.2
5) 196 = 32.3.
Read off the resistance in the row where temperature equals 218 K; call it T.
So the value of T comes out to 42.3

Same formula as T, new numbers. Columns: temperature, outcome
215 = 37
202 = 38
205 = 46.5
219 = 44.3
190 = 20.6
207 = 41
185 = 36.2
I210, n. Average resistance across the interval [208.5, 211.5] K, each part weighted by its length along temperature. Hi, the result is 39.2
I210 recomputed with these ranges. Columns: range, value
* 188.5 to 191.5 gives 20.9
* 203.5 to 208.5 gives 41.9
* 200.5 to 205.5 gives 40.9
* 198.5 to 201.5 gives 40.1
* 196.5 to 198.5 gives 33.7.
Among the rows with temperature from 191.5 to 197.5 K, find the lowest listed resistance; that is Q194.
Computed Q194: 22.3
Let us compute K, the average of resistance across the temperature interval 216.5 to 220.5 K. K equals 41.8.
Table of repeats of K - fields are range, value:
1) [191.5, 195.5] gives 26.7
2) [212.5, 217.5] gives 37.3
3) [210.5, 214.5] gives 38.4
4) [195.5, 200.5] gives 35.3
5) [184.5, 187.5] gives 30.3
